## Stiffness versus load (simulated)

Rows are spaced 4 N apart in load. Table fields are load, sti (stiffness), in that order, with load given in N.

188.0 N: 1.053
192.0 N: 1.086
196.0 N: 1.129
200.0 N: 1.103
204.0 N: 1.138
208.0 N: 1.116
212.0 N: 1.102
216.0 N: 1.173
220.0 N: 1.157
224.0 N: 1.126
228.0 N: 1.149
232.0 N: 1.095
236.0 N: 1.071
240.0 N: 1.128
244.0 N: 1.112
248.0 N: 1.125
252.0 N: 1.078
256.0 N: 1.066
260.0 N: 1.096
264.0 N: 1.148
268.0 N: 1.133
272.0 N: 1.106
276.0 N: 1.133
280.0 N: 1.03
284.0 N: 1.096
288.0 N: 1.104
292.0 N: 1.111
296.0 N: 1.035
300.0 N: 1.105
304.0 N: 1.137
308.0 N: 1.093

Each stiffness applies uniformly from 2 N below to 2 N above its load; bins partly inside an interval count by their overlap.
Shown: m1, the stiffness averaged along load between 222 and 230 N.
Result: 1.14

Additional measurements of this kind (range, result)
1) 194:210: 1.12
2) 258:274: 1.12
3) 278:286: 1.06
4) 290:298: 1.07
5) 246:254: 1.1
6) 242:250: 1.12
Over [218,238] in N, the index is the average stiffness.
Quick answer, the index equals 1.12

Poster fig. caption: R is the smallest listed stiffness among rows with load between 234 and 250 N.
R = 1.071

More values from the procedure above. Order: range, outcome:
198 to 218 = 1.102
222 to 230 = 1.126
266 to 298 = 1.03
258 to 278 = 1.096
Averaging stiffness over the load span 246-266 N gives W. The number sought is 1.1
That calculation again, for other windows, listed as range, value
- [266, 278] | 1.12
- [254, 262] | 1.08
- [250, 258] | 1.07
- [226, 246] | 1.11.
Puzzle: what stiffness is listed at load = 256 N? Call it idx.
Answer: 1.066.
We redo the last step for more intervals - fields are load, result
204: 1.138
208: 1.116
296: 1.035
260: 1.096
